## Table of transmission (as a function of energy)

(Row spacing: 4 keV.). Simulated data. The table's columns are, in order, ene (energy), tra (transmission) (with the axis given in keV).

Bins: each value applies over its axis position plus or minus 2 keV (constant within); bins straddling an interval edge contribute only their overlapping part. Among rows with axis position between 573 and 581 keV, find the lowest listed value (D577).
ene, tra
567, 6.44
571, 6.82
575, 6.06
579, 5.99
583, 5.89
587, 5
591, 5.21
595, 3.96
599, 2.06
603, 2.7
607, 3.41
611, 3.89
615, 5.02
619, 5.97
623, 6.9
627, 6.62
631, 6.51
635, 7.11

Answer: 5.99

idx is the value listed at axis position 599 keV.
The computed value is 2.06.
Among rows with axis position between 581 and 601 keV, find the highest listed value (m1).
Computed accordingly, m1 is 5.89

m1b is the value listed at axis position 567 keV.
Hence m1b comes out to 6.44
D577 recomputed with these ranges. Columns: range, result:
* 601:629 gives 2.7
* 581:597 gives 3.96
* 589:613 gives 2.06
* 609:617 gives 3.89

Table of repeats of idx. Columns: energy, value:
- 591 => 5.21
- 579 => 5.99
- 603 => 2.7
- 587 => 5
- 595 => 3.96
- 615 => 5.02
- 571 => 6.82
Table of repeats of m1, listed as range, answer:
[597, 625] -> 6.9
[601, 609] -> 3.41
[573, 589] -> 6.06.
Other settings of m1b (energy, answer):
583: 5.89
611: 3.89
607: 3.41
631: 6.51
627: 6.62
